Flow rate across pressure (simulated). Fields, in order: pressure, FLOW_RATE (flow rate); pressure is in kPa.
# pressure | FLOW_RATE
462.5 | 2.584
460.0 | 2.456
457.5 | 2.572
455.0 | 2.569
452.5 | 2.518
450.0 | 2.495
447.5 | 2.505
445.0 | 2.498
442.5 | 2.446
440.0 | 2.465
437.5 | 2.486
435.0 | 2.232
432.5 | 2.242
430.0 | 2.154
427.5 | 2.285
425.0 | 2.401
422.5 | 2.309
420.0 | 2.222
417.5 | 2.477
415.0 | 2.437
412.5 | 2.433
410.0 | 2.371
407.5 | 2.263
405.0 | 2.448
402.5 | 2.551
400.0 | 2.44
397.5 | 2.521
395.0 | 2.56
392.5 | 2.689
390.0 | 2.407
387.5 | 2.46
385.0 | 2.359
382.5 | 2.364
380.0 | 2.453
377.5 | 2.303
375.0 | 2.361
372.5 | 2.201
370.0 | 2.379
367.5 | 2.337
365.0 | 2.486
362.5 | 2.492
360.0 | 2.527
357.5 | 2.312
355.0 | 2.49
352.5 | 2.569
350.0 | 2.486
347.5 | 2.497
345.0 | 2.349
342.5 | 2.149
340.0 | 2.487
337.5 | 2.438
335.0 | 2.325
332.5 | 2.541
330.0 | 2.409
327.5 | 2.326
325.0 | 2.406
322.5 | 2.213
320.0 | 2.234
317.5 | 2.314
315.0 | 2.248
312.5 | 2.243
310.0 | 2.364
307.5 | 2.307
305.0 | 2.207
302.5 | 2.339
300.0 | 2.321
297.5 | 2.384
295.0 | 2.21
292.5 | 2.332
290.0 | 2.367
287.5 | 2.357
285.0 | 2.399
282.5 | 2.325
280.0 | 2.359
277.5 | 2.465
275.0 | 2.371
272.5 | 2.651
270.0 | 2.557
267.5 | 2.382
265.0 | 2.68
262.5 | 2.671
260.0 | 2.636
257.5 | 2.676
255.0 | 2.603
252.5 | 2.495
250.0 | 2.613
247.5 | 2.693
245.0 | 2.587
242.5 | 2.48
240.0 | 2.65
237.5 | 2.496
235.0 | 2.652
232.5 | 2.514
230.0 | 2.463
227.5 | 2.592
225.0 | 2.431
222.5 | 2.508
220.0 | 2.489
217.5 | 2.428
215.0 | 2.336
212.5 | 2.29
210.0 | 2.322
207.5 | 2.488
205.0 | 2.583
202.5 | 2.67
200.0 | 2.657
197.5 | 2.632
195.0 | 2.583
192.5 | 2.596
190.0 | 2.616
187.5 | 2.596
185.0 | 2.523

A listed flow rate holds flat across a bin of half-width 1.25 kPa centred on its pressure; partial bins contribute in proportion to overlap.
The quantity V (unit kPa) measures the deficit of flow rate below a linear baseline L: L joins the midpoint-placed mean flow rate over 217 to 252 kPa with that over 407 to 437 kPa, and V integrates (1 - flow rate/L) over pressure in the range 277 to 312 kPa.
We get 1.99 kPa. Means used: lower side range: 2.54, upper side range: 2.32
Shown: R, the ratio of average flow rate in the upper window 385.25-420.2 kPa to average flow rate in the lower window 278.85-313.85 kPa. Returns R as 1.06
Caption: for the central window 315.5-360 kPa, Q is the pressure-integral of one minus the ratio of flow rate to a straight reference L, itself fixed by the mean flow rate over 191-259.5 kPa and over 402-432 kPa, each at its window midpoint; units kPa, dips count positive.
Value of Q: 0.8 kPa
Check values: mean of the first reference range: 2.54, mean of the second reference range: 2.35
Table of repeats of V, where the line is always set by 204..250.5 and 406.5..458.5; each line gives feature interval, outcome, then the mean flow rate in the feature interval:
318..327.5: 0.6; 2.29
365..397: 0.2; 2.41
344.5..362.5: -0.2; 2.47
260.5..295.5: 0.4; 2.45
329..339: 0.1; 2.43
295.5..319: 1.6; 2.3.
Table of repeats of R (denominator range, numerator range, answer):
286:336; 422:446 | 1.01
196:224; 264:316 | 0.95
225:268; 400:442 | 0.92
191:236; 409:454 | 0.95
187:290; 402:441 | 0.93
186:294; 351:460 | 0.96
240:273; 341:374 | 0.93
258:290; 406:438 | 0.94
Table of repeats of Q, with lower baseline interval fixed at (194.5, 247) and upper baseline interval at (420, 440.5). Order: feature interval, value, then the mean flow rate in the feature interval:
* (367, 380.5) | 0.19 kPa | 2.33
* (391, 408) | -1.19 kPa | 2.5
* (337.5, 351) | 0.00 kPa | 2.4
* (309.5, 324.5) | 0.94 kPa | 2.27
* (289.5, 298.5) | 0.47 kPa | 2.32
